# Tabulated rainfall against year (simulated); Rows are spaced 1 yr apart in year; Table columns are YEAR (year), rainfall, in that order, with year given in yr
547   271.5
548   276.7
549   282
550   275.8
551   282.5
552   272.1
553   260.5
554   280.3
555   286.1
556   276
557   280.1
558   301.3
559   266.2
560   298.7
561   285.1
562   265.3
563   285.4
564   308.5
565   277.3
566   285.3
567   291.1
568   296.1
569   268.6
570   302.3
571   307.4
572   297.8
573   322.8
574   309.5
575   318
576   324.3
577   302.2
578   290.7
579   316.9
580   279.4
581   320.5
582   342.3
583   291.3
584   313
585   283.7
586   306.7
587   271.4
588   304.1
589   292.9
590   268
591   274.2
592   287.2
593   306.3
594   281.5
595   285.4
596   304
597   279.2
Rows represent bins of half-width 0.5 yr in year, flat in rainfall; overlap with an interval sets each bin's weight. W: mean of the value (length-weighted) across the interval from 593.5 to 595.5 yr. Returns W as 283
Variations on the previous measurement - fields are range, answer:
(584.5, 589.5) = 292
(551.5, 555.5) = 275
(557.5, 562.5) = 283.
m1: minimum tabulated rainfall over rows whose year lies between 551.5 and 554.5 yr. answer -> 260.5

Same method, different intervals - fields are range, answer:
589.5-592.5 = 268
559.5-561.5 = 285.1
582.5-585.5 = 283.7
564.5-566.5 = 277.3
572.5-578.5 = 290.7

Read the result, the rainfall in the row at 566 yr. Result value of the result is 285.3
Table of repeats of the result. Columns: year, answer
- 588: 304.1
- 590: 268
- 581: 320.5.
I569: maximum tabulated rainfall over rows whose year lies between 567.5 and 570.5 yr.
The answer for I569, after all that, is 302.3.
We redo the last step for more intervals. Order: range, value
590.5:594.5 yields 306.3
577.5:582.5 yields 342.3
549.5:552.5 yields 282.5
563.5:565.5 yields 308.5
